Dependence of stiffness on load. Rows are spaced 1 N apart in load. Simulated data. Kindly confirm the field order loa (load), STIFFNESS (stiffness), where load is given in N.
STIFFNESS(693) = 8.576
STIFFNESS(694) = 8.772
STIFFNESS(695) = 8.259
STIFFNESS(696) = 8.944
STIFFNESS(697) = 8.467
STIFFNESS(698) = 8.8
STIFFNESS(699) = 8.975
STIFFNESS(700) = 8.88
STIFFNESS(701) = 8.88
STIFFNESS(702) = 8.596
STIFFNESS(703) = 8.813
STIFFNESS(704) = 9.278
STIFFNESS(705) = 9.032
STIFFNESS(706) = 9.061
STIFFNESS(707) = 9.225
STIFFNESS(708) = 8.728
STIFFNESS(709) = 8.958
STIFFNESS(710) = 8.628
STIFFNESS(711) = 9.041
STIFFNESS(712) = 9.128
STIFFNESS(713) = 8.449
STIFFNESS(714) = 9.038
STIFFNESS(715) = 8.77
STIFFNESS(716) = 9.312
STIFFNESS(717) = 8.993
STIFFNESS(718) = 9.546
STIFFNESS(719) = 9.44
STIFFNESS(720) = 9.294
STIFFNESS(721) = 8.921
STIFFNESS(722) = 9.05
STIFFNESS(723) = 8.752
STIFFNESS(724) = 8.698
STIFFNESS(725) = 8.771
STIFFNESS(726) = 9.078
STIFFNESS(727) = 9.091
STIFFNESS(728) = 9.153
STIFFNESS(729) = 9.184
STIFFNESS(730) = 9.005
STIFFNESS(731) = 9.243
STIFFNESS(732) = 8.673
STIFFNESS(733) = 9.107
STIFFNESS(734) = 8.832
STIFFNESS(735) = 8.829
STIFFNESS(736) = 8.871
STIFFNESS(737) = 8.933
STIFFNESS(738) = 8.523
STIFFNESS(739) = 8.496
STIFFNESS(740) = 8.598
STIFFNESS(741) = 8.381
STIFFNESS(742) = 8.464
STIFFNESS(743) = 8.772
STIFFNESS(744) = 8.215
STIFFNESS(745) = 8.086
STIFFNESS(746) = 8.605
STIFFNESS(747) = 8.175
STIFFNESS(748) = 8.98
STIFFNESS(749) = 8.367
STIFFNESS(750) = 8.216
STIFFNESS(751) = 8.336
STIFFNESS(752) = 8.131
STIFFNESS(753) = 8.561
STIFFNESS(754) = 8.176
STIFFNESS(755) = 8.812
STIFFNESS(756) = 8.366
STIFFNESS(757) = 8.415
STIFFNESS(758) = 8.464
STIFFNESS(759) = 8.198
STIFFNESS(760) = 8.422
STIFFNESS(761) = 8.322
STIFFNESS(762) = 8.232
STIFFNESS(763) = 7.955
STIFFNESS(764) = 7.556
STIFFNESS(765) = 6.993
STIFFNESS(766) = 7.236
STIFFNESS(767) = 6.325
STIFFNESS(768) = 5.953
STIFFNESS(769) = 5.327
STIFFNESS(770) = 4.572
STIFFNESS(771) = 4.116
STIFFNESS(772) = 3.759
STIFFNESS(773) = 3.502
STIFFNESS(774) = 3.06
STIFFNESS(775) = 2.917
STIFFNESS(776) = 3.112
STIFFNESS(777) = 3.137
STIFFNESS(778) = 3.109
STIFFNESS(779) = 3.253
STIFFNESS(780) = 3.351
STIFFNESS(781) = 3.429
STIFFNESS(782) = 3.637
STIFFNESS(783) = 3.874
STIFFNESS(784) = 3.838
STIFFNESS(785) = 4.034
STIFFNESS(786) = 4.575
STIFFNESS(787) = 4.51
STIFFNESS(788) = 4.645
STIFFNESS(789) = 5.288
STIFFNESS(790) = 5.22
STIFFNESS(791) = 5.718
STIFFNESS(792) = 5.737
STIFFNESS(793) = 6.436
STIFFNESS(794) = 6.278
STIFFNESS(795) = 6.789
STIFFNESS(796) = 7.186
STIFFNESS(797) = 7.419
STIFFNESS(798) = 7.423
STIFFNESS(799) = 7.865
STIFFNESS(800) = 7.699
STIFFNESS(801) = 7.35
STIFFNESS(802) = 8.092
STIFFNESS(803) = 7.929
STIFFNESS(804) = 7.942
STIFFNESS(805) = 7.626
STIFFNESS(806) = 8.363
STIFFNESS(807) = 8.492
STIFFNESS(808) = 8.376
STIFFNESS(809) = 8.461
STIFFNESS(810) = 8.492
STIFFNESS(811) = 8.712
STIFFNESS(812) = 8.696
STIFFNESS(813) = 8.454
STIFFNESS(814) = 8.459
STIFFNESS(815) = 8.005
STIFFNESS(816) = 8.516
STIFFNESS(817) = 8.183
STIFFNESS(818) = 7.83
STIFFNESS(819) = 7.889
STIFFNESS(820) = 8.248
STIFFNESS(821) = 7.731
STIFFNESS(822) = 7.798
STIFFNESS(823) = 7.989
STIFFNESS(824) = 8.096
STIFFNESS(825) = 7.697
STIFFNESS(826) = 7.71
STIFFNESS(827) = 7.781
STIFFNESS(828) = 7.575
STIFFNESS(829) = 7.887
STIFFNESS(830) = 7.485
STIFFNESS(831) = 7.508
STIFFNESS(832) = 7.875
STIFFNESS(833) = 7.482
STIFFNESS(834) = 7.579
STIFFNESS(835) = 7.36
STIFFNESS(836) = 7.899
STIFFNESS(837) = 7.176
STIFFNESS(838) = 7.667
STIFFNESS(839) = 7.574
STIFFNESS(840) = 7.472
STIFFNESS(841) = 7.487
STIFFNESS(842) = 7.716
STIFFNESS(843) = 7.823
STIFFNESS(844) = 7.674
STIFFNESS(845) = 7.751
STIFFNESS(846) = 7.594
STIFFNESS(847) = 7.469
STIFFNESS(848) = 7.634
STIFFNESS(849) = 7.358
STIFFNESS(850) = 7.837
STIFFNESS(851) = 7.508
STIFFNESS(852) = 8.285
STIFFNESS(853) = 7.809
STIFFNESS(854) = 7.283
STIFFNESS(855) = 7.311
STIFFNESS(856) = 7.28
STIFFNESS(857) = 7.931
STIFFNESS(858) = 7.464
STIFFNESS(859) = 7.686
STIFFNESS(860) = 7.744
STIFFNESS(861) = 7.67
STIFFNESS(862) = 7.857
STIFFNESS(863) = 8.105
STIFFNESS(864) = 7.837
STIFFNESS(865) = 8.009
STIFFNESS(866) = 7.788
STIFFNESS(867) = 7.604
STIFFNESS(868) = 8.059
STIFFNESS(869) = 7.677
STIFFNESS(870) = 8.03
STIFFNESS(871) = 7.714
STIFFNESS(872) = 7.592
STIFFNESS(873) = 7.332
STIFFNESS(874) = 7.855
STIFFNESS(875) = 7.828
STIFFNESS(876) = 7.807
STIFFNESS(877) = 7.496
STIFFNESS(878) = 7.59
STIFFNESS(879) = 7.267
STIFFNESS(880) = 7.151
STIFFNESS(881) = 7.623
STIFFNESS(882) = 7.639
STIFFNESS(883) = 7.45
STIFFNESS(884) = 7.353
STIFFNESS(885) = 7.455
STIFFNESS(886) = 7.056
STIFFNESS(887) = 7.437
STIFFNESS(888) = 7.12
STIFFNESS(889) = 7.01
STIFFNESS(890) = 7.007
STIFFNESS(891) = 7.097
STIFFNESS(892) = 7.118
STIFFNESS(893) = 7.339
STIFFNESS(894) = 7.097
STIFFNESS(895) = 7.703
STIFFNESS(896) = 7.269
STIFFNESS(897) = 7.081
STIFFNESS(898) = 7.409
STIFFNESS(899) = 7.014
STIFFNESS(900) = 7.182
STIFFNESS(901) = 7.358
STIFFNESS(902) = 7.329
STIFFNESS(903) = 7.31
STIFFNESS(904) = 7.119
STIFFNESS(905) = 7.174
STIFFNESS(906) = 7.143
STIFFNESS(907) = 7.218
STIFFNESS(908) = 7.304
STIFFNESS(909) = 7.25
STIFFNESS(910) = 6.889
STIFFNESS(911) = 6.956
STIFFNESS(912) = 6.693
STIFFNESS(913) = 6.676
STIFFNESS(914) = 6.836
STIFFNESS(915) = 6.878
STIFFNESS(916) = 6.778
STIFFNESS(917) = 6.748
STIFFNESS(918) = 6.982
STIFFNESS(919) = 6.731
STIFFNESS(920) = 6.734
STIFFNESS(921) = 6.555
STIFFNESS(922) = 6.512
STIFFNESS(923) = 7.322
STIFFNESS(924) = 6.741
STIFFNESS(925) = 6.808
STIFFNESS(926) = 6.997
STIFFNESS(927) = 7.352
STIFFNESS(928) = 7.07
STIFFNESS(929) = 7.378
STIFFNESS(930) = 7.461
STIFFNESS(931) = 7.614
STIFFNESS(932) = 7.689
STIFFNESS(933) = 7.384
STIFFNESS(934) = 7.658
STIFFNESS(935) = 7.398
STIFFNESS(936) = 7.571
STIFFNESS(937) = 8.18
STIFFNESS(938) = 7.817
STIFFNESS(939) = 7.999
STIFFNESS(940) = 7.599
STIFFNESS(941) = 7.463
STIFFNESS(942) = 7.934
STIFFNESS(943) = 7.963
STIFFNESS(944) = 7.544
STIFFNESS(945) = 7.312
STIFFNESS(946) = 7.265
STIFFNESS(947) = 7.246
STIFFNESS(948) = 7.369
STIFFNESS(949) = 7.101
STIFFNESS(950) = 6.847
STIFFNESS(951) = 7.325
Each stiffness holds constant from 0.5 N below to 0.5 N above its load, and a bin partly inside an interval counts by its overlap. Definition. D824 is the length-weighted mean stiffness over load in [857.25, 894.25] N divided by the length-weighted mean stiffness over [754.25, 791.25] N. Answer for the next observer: 1.38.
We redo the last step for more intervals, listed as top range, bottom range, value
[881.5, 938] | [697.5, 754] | 0.81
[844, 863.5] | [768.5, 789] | 2.00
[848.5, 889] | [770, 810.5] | 1.35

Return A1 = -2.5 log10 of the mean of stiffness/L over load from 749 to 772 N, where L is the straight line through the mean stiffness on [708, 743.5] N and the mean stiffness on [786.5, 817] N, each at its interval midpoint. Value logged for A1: 0.11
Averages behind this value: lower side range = 8.91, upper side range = 7.35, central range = 7.42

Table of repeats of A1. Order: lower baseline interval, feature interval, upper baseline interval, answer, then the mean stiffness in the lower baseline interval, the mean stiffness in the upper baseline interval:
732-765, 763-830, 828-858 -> 0.23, 8.43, 7.61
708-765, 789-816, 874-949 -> 0.08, 8.67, 7.27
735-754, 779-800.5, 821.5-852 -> 0.43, 8.48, 7.66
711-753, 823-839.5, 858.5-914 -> 0.03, 8.79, 7.41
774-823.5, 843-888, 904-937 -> -0.12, 6.46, 7.1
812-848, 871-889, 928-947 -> 0.03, 7.79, 7.6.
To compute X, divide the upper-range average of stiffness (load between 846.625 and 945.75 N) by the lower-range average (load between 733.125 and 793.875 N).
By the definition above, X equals 1.1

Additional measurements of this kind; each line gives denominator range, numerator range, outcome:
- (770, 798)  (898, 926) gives 1.53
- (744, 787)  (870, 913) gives 1.18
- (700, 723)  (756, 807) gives 0.66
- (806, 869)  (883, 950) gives 0.92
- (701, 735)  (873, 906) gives 0.82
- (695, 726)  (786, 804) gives 0.73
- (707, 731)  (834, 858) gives 0.84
